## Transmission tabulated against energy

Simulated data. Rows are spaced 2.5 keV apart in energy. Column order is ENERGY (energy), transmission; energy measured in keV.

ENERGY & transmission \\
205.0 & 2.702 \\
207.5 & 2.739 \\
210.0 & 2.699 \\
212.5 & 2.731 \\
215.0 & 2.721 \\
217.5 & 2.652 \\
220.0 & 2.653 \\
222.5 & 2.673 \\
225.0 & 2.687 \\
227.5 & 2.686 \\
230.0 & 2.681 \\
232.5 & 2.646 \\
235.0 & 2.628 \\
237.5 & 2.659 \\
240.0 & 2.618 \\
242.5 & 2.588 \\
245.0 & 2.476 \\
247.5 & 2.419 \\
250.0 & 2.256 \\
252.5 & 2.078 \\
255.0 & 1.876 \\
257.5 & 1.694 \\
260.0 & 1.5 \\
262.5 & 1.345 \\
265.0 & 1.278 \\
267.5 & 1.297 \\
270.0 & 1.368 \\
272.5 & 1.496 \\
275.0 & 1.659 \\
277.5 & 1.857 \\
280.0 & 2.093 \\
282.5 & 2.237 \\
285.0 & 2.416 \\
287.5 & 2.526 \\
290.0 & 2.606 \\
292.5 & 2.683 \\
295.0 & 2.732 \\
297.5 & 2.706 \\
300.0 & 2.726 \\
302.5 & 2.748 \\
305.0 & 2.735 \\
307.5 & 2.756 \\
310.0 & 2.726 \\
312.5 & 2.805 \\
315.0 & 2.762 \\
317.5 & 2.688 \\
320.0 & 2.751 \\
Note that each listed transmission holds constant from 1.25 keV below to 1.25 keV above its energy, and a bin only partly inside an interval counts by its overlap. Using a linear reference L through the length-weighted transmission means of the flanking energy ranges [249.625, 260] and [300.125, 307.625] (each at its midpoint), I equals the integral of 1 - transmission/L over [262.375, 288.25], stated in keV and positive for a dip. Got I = 5.6 keV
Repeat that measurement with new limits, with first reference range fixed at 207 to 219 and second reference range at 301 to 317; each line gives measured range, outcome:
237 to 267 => 7.62 keV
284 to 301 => 0.71 keV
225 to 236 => 0.20 keV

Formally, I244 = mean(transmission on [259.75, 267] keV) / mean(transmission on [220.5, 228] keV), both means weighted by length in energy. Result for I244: 0.50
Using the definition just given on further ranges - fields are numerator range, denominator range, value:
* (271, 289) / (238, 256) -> 0.87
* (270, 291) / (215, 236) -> 0.77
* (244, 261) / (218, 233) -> 0.77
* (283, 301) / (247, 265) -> 1.44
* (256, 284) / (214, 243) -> 0.61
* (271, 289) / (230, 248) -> 0.79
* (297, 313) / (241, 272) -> 1.49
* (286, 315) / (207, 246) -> 1.02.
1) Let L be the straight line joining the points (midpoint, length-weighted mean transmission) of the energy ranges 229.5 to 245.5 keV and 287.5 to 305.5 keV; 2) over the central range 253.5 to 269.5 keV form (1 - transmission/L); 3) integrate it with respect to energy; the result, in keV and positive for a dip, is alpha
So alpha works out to 6.9 keV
